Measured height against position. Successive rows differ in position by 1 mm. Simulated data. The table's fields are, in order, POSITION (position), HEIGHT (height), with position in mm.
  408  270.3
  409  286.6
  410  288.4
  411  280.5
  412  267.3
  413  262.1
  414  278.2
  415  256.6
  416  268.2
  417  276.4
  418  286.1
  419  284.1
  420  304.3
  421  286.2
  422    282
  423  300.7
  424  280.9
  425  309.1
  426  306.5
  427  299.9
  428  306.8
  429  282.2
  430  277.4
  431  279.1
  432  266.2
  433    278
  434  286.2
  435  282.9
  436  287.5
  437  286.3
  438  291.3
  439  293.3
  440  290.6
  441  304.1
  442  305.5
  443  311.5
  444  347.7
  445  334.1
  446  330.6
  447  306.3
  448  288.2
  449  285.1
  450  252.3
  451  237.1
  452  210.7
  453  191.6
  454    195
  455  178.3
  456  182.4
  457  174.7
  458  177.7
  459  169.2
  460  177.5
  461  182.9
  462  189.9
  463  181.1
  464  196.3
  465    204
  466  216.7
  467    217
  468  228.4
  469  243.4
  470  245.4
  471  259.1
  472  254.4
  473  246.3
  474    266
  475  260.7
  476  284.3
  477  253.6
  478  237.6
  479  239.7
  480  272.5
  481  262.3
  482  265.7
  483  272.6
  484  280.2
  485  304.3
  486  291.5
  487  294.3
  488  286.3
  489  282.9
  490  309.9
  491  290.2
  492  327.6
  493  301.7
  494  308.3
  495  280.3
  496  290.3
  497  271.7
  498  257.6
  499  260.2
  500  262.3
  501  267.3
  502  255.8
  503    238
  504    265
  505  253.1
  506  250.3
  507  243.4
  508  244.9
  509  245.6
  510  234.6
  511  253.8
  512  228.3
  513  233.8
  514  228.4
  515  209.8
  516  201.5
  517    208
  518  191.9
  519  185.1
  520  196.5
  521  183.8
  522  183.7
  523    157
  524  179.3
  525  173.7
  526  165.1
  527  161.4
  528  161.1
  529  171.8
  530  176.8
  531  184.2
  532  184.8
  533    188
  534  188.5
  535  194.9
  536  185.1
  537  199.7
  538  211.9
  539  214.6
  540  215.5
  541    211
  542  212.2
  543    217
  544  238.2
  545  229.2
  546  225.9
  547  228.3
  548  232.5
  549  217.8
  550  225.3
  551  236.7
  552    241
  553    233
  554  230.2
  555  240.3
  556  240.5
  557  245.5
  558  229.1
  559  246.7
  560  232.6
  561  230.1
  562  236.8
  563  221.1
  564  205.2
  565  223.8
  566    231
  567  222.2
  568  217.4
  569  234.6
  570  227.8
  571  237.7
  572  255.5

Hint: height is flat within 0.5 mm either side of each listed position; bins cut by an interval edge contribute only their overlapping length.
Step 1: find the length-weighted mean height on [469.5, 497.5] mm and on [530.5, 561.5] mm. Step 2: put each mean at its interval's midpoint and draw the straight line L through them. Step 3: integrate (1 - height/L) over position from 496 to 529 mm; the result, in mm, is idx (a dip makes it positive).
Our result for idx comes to 4.01 mm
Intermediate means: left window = 276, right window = 220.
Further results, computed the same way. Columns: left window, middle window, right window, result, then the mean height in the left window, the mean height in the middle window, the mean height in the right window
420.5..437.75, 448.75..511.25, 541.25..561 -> 3.9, 288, 247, 231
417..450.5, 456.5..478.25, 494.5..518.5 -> 4.0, 294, 221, 245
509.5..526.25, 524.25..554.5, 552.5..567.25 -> 1.7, 201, 205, 231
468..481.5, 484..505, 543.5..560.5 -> -2.7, 255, 282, 234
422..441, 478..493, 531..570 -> -1.5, 289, 283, 221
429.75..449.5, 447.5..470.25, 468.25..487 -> 5.7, 297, 209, 264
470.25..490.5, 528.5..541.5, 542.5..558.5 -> 2.5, 271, 194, 232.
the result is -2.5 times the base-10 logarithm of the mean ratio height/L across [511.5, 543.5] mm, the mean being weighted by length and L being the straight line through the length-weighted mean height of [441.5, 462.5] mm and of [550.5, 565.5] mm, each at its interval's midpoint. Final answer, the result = 0.21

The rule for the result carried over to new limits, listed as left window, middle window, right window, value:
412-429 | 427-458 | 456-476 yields -0.07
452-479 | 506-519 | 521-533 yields -0.22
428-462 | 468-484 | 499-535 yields -0.09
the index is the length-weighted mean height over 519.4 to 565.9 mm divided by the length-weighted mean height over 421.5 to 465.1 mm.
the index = 0.8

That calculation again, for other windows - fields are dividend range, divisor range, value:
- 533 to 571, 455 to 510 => 0.89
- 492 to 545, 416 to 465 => 0.84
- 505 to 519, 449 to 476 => 1.06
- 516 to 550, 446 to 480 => 0.86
